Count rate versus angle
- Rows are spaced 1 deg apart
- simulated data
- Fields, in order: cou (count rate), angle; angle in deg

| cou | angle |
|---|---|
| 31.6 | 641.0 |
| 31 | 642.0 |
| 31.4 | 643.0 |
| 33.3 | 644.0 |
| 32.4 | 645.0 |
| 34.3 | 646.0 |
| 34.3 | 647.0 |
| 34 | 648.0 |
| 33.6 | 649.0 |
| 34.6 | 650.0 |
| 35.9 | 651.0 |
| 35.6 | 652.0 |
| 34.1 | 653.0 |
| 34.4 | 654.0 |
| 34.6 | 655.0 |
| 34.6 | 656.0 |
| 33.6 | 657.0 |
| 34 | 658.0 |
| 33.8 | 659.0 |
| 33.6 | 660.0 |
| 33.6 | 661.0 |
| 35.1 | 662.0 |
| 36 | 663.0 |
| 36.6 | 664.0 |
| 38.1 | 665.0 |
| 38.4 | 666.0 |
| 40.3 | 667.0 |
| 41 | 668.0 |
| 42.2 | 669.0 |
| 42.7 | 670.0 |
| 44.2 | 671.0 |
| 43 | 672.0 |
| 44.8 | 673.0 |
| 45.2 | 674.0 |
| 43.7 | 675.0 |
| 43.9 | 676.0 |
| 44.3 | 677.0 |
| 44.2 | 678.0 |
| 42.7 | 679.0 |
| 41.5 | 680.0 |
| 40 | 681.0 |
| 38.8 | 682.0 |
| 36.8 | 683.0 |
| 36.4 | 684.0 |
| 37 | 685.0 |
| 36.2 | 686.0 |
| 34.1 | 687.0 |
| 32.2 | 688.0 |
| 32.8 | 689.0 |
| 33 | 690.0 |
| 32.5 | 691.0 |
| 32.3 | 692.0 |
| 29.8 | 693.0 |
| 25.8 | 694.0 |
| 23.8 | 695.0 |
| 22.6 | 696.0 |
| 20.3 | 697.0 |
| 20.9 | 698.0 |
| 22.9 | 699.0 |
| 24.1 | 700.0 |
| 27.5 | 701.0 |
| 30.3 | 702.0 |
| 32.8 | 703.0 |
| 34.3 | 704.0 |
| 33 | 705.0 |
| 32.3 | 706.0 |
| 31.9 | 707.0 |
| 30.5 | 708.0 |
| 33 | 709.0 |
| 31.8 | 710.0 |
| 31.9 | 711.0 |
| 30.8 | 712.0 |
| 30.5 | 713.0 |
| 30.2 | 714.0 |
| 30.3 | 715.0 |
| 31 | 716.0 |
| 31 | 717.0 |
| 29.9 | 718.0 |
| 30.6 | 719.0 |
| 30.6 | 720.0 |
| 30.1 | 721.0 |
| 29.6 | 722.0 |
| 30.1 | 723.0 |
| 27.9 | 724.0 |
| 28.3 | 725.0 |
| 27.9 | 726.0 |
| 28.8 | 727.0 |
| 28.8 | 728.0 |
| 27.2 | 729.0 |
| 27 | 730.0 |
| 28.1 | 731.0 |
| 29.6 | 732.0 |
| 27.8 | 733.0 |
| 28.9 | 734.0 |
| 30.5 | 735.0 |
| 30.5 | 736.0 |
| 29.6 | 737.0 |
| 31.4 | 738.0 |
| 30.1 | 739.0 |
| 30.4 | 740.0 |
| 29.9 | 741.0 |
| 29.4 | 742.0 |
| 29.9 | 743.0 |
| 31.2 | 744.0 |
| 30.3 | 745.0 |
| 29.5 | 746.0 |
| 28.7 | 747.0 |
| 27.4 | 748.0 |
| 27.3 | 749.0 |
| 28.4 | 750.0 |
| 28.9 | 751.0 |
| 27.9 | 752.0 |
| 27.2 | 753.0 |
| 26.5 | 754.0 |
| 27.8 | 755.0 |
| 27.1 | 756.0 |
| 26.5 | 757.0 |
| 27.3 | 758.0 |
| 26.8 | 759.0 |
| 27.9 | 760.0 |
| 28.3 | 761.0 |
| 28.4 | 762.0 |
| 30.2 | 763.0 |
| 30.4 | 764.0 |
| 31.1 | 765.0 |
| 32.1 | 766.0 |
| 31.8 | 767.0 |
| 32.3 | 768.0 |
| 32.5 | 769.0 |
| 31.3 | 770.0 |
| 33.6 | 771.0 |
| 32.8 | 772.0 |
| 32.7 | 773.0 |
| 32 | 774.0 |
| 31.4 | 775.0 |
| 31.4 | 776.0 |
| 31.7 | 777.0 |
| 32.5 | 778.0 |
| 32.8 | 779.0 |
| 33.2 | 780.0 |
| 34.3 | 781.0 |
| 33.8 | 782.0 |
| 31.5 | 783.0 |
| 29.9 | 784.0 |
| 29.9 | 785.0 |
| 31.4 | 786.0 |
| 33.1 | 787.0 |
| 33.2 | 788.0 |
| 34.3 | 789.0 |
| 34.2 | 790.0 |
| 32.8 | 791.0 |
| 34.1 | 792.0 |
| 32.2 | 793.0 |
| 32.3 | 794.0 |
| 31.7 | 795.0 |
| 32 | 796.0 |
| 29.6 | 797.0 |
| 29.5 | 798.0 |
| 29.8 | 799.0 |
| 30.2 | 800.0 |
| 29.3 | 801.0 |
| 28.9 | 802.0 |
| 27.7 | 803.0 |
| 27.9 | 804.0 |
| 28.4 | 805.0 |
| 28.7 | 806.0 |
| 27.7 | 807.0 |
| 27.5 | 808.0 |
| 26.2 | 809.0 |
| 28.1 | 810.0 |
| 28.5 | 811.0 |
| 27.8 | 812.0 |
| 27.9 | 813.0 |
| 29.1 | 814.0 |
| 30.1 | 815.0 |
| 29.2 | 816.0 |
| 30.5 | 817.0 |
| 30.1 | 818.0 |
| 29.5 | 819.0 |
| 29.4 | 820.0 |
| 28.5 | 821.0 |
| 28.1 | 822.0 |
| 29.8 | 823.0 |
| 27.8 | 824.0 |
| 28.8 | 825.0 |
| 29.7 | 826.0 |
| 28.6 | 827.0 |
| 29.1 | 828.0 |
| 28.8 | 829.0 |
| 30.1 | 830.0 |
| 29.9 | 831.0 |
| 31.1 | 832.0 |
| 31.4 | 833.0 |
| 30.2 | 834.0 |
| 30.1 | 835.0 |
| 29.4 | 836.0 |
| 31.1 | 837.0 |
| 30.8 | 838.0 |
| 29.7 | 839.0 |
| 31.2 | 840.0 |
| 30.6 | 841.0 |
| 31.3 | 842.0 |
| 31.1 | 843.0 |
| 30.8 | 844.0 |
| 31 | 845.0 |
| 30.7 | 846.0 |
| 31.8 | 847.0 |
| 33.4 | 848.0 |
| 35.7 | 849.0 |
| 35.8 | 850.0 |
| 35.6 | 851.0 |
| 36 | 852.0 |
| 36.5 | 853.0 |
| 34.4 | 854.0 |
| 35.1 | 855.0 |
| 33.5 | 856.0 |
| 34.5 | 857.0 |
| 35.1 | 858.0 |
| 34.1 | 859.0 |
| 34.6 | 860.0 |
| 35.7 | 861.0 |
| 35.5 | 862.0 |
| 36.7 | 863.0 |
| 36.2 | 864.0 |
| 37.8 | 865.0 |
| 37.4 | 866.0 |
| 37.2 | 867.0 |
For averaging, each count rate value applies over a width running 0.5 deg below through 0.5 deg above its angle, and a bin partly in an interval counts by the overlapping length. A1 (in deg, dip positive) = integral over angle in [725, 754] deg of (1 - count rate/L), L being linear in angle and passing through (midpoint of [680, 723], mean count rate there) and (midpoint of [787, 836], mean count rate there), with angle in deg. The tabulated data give 1.5 deg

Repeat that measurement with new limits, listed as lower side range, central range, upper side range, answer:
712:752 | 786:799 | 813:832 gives -1.3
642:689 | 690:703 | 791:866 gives 3.5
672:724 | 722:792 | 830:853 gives 5.0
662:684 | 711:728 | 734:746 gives 1.9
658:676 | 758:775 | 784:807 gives 1.0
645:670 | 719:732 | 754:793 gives 1.7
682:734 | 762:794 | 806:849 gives -2.5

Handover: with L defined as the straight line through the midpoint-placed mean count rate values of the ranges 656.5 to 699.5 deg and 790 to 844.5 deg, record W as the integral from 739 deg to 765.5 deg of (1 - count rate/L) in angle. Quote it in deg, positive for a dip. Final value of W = 3.2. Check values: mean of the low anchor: 35.9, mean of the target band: 28.7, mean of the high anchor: 29.8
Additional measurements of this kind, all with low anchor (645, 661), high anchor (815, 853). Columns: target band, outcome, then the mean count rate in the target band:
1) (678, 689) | -1.3 deg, 37.7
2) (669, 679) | -3.0 deg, 43.8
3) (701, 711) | 0.4 deg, 32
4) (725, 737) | 1.5 deg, 28.7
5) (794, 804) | 0.5 deg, 29.9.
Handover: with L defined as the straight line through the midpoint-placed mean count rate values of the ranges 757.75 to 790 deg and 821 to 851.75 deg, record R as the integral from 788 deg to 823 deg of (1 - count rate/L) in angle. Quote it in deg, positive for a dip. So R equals 1.51 deg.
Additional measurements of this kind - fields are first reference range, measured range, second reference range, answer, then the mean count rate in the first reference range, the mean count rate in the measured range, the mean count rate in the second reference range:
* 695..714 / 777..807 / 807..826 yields -2.7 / 28.9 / 31.3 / 28.7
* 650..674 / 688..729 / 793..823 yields 6.4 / 37.5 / 29.4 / 29.2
